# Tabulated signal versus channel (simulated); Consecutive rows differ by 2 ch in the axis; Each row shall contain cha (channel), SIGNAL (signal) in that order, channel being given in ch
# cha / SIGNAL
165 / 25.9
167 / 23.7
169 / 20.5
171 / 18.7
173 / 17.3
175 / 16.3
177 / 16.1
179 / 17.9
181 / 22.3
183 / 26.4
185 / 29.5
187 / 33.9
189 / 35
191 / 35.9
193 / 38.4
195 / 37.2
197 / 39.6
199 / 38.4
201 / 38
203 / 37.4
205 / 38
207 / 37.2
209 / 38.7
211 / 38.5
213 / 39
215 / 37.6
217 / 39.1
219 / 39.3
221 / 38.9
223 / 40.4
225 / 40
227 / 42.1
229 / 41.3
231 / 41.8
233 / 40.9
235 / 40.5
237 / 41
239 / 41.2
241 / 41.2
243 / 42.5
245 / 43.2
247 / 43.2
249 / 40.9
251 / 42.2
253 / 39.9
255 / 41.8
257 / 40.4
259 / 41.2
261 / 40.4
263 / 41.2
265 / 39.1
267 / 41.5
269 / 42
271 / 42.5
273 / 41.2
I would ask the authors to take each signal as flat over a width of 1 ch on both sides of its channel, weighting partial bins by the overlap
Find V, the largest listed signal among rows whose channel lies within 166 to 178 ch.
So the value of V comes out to 23.7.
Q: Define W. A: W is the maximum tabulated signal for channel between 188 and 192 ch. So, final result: 35.9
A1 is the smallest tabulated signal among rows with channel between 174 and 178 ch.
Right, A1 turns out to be 16.1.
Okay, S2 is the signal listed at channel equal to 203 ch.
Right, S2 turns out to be 37.4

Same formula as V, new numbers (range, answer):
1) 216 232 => 42.1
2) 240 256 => 43.2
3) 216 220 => 39.3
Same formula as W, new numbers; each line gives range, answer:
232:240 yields 41.2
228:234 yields 41.8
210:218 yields 39.1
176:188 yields 33.9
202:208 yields 38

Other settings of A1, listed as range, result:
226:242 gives 40.5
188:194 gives 35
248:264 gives 39.9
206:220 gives 37.2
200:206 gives 37.4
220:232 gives 38.9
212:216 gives 37.6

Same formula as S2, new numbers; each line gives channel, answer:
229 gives 41.3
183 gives 26.4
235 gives 40.5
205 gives 38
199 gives 38.4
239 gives 41.2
